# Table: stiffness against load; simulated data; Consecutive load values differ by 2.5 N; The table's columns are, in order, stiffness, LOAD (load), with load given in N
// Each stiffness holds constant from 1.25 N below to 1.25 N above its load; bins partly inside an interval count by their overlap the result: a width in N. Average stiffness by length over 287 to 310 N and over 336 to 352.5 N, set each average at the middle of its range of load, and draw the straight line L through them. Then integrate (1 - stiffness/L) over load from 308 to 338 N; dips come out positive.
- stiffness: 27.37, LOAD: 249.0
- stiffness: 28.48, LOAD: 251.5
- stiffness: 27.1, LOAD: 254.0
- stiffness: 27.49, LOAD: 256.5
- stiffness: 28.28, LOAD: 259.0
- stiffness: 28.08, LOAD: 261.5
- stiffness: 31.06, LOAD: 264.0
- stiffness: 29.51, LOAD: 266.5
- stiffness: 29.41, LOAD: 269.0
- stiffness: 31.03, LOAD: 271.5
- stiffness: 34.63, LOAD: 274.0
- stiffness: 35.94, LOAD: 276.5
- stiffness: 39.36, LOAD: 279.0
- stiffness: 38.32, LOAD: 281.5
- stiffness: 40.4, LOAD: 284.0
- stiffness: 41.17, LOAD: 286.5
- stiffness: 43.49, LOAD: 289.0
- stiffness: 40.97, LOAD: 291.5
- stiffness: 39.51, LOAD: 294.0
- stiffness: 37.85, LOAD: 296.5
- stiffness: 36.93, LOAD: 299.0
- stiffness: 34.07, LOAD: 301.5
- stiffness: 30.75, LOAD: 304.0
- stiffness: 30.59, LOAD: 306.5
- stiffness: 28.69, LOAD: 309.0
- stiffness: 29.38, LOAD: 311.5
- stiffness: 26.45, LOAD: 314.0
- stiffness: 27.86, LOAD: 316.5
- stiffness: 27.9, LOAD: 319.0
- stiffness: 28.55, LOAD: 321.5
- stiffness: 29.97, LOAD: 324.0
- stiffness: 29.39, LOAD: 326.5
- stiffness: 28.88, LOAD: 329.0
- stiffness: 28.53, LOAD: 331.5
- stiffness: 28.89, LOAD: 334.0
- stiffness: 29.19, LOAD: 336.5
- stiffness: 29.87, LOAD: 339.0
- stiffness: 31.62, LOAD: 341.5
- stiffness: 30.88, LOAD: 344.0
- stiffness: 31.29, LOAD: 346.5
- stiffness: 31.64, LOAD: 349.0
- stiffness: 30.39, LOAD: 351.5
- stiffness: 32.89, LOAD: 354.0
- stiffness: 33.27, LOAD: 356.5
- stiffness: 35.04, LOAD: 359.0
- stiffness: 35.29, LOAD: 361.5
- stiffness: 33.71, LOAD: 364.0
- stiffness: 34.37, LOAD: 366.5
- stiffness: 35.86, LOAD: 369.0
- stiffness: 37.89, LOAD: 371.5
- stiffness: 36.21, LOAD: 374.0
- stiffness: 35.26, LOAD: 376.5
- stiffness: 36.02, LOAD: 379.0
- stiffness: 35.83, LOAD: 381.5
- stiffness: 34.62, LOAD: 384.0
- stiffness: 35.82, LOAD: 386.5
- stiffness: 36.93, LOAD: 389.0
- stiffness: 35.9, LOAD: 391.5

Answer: 4.1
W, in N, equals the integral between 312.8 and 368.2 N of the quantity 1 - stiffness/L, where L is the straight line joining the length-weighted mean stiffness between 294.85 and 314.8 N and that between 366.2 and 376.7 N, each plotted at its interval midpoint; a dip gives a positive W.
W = 5.7 N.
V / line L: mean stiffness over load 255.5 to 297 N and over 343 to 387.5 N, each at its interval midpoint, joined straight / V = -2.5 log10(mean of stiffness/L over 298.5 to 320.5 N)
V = 0.16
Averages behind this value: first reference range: 35.1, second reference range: 34.2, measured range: 30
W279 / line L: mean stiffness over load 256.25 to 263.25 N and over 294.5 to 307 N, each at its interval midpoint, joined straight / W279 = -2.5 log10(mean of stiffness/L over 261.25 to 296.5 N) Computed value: -0.16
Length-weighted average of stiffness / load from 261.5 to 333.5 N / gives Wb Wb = 33.1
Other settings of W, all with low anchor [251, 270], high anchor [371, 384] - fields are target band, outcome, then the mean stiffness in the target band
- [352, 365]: 0.36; 33.8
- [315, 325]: 1.21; 28.5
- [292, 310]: -1.88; 34.4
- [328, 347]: 2.07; 29.9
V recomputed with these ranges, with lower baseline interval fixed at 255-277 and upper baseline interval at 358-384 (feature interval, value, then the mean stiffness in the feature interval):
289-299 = -0.241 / 39.6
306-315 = 0.137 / 28.7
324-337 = 0.155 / 29.1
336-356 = 0.105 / 31.1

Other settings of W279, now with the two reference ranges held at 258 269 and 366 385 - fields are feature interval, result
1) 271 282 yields -0.197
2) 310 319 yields 0.157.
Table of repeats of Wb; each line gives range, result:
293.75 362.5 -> 31.1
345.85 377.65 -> 34.1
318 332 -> 28.9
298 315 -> 31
